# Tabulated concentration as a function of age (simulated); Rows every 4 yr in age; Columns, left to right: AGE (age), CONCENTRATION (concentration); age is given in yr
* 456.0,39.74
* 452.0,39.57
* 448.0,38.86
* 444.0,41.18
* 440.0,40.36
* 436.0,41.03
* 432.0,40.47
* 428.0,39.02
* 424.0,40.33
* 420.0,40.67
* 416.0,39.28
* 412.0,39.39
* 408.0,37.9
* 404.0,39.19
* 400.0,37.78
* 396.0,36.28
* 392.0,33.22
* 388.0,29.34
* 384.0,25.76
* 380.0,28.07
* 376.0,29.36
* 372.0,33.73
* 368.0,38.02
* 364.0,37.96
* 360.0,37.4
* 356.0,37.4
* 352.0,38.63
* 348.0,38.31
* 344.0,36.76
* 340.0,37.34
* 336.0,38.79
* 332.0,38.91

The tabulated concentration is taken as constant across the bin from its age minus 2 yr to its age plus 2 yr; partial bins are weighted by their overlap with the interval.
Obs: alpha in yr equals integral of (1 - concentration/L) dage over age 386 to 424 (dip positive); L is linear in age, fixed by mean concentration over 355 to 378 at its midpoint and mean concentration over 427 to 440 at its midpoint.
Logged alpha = 1.1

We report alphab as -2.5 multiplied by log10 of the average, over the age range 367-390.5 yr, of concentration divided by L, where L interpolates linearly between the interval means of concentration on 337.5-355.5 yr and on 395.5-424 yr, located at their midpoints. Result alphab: 0.25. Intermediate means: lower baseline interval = 37.8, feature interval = 30.5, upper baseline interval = 38.9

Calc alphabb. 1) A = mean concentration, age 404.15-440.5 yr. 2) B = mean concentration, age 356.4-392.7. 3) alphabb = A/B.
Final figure 1.22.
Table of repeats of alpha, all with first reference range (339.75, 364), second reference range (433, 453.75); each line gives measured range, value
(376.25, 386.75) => 3.0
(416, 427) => -0.1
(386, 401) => 1.9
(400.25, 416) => 0.2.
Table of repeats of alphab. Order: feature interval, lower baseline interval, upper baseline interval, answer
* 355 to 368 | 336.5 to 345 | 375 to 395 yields -0.12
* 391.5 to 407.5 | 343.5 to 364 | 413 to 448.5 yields 0.06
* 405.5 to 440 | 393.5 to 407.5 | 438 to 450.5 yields -0.02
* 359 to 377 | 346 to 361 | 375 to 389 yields -0.08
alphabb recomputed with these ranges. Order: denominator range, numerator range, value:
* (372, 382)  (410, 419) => 1.33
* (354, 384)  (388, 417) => 1.09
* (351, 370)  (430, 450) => 1.07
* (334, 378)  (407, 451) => 1.09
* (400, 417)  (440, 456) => 1.03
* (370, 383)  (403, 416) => 1.29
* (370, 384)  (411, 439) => 1.35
